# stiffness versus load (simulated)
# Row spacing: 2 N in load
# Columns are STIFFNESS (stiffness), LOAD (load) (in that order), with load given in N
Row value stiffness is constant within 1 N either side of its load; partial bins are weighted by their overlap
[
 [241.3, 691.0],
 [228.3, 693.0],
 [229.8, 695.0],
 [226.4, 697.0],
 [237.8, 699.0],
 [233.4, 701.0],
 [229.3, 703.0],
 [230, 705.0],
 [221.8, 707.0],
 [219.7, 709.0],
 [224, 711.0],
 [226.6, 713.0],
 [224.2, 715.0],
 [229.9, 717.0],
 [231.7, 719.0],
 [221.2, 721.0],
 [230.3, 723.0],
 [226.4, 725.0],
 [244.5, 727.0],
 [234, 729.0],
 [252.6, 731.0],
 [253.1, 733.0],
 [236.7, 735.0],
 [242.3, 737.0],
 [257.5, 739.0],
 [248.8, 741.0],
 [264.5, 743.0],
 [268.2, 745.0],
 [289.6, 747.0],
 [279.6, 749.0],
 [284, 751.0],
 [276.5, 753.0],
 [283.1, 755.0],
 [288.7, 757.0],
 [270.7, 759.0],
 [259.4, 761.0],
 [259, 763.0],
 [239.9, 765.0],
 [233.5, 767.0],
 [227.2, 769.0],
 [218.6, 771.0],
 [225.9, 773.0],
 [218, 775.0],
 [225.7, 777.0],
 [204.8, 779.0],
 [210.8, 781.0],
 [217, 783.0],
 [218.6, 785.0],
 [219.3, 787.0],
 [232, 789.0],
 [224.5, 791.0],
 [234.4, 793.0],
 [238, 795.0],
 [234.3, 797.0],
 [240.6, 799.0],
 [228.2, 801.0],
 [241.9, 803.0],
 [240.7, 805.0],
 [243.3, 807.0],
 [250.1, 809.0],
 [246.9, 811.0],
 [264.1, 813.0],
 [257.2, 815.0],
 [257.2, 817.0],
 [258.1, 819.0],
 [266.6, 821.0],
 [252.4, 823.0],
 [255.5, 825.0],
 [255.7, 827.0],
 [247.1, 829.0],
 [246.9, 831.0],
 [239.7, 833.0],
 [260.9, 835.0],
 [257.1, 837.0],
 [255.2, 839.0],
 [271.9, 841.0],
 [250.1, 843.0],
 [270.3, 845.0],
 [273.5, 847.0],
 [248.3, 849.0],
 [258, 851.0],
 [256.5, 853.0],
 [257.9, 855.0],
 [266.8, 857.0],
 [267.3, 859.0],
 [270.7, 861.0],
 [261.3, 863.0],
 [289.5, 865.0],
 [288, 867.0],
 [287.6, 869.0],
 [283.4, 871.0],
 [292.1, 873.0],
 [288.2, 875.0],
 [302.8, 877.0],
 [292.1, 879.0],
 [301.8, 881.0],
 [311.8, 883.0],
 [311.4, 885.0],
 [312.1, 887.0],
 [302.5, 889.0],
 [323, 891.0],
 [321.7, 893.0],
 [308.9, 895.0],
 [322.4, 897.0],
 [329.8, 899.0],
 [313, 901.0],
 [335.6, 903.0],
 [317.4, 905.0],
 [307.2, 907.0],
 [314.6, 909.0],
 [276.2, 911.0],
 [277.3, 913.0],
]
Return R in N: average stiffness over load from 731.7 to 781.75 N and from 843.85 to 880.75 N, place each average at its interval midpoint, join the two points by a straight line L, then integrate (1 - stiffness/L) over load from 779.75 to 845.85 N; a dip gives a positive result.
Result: 4.84 N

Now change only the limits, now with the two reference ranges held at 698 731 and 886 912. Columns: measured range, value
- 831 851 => 2.1 N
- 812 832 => 1.6 N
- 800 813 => 1.4 N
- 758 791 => 3.5 N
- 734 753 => -1.6 N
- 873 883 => 0.2 N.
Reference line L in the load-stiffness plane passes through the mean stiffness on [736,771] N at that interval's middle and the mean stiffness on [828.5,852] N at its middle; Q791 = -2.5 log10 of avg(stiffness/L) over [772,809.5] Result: 0.14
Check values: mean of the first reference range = 262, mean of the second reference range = 257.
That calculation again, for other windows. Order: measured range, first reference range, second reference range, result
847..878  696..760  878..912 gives 0.09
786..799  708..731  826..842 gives 0.06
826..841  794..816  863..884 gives 0.05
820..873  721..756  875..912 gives 0.12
